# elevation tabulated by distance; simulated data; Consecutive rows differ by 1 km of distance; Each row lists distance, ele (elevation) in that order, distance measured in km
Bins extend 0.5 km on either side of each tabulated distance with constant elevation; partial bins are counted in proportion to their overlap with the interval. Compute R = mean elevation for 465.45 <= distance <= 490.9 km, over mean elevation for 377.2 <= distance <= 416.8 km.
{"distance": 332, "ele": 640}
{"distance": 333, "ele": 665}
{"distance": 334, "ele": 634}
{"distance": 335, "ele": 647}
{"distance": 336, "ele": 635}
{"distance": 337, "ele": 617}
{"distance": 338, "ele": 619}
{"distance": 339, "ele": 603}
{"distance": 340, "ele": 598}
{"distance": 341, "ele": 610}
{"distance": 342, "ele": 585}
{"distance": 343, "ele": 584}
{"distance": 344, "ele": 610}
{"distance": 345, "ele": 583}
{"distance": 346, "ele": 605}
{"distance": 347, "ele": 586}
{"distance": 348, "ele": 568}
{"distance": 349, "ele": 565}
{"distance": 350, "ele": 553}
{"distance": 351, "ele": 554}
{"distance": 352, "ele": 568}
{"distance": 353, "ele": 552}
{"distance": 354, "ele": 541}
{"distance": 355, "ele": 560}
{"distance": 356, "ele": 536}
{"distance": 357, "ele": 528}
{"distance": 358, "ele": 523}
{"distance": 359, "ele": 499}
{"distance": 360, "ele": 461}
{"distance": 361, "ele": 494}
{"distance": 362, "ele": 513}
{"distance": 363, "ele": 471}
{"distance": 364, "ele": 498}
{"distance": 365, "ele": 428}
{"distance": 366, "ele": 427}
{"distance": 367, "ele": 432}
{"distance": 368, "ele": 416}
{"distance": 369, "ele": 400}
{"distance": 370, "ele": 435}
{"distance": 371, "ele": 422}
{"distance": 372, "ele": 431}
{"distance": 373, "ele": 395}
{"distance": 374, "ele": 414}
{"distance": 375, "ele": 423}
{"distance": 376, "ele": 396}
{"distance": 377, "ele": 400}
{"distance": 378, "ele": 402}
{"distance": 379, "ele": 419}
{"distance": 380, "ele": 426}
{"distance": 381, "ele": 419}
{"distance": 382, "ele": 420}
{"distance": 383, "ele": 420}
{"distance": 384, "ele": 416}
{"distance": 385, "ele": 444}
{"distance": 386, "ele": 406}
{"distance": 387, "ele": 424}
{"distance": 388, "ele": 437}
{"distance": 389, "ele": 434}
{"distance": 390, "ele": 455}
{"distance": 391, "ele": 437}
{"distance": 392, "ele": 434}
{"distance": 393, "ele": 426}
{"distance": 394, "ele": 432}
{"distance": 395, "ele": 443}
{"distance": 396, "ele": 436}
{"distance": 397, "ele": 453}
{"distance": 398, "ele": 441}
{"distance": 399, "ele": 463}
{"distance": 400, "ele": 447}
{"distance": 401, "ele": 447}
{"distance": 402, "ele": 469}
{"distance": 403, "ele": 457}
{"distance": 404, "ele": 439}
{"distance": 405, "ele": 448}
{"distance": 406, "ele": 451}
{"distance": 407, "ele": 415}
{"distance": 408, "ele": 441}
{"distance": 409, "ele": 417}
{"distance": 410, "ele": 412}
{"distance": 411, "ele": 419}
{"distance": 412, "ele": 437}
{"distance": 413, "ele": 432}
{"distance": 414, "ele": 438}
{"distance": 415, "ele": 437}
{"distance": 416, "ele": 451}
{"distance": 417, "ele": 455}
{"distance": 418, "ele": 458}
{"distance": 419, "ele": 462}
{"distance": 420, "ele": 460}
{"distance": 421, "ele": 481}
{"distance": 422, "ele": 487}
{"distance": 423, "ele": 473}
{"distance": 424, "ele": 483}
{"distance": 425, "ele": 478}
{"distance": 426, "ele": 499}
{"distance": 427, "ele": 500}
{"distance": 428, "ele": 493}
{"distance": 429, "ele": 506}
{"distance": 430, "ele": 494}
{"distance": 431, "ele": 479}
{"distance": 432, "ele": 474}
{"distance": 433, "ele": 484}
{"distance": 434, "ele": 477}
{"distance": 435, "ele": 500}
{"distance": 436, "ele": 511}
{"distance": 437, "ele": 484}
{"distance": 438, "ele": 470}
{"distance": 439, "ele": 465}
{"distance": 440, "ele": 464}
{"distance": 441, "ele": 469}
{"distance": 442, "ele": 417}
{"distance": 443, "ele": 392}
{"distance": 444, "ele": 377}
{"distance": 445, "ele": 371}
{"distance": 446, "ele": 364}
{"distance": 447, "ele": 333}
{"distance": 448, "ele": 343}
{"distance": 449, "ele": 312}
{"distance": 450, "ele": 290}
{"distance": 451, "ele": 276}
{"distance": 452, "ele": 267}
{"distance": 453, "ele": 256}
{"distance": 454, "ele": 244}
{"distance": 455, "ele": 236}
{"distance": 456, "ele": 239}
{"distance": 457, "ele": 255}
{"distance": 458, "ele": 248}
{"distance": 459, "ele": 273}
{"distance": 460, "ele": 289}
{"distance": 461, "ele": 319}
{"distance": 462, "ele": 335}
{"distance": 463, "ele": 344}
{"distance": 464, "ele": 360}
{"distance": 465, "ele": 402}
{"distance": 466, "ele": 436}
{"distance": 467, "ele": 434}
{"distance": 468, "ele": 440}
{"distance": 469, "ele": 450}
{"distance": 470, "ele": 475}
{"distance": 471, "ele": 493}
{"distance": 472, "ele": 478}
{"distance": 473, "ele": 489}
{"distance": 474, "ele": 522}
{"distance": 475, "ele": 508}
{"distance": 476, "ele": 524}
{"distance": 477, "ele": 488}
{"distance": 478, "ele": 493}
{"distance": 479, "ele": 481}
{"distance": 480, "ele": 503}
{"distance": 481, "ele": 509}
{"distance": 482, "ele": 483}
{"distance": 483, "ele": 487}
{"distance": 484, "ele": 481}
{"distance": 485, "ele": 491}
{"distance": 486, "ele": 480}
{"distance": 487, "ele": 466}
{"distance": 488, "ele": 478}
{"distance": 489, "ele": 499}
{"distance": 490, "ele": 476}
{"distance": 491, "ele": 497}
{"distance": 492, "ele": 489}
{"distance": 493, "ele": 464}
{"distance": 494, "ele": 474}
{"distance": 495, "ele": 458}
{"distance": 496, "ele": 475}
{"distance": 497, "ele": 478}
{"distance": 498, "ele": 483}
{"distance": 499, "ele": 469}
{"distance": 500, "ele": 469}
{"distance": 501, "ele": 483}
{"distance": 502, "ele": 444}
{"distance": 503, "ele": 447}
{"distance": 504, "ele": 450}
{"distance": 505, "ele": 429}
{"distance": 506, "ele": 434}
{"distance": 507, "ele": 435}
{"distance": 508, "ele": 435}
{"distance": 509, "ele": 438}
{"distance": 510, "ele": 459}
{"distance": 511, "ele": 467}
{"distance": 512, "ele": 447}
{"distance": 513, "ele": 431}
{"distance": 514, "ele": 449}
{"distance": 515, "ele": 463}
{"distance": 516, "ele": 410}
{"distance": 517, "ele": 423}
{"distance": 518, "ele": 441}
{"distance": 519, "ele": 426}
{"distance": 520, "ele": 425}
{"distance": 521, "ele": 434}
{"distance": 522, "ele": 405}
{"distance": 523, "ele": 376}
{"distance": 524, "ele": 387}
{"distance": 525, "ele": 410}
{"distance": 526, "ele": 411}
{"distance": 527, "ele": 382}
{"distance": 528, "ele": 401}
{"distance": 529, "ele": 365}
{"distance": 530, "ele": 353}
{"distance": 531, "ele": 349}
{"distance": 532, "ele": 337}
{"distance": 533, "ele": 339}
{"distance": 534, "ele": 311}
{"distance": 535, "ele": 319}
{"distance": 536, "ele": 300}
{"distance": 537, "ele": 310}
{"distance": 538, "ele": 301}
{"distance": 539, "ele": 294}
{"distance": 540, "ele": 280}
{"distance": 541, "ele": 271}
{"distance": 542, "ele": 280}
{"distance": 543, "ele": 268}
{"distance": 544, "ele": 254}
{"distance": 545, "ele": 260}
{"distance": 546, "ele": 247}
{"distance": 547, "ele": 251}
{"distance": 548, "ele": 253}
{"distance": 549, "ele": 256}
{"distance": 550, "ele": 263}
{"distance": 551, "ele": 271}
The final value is 1.11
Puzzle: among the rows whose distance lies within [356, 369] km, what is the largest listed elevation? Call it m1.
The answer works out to 536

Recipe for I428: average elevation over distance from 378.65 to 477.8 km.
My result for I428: 423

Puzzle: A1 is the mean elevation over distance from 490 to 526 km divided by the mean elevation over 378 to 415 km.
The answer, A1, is 1.03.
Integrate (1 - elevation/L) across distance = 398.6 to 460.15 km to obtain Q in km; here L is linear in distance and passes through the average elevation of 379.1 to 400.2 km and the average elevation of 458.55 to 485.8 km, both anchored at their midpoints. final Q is 3.3 km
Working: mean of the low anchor 433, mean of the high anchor 445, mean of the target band 415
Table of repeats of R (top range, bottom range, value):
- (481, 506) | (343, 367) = 0.89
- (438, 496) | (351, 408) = 0.91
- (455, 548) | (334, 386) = 0.81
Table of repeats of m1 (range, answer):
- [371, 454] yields 511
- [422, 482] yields 524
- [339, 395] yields 610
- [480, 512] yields 509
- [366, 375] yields 435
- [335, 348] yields 647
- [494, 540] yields 483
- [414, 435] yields 506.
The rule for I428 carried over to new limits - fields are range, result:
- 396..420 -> 443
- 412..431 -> 471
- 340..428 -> 469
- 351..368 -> 501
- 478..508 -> 473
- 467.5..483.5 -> 489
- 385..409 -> 440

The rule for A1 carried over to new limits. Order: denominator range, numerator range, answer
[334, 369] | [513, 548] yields 0.64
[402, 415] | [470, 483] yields 1.14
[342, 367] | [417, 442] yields 0.90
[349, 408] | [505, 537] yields 0.88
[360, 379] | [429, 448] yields 1.03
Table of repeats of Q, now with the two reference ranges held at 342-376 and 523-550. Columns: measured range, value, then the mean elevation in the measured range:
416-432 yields -1.7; 479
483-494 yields -3.5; 482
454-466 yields 2.8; 303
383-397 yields 1.1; 433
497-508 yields -3.2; 454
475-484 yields -2.9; 496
